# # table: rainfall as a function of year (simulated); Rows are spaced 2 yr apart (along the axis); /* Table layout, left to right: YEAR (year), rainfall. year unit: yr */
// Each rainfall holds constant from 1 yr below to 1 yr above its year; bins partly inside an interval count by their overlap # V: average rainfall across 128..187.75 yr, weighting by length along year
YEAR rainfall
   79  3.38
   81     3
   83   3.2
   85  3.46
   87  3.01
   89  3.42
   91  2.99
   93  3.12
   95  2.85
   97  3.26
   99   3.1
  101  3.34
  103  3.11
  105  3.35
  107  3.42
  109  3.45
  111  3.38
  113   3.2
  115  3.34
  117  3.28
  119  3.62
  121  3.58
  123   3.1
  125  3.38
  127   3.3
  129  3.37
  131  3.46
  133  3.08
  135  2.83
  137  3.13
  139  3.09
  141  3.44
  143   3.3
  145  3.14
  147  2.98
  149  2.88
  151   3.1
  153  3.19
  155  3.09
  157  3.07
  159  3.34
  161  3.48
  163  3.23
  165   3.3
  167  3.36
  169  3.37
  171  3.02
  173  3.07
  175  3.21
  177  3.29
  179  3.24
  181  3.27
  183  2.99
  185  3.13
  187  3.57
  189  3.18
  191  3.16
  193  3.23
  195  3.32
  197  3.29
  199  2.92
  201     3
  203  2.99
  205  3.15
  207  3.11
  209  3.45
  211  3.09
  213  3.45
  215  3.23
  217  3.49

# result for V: 3.2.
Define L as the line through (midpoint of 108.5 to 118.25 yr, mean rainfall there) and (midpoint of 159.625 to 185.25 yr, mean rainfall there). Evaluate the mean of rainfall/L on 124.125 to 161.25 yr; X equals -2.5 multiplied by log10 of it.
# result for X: 0.03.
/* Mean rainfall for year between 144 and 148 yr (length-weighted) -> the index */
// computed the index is 3.06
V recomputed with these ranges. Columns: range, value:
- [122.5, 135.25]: 3.24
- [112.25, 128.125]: 3.35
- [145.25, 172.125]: 3.18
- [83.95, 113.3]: 3.23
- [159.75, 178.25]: 3.26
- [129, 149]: 3.16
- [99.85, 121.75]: 3.37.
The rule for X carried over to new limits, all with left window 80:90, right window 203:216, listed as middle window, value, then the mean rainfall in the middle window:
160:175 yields -0.01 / 3.26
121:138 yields 0.00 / 3.23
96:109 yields -0.02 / 3.28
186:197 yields -0.02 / 3.29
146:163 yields 0.03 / 3.15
